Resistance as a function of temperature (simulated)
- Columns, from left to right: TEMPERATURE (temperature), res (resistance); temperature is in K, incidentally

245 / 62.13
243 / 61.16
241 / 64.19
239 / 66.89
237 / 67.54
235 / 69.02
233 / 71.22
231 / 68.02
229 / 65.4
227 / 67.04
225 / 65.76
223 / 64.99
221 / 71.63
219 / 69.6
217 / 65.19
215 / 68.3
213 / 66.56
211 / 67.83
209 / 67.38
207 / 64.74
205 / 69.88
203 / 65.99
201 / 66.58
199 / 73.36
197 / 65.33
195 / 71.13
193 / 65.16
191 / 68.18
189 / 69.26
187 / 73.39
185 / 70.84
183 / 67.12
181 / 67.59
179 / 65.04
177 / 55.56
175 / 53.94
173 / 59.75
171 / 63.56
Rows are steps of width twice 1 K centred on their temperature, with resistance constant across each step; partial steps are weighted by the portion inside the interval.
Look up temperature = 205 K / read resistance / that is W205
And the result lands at 69.88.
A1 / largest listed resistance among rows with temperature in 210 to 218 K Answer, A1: 68.3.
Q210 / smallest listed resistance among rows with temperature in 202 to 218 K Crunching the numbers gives 64.74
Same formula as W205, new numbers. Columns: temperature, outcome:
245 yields 62.13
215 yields 68.3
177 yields 55.56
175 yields 53.94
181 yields 67.59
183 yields 67.12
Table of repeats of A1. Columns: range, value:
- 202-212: 69.88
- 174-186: 70.84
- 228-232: 68.02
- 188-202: 73.36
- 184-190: 73.39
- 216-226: 71.63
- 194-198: 71.13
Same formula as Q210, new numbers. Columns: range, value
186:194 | 65.16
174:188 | 53.94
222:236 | 64.99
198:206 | 65.99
